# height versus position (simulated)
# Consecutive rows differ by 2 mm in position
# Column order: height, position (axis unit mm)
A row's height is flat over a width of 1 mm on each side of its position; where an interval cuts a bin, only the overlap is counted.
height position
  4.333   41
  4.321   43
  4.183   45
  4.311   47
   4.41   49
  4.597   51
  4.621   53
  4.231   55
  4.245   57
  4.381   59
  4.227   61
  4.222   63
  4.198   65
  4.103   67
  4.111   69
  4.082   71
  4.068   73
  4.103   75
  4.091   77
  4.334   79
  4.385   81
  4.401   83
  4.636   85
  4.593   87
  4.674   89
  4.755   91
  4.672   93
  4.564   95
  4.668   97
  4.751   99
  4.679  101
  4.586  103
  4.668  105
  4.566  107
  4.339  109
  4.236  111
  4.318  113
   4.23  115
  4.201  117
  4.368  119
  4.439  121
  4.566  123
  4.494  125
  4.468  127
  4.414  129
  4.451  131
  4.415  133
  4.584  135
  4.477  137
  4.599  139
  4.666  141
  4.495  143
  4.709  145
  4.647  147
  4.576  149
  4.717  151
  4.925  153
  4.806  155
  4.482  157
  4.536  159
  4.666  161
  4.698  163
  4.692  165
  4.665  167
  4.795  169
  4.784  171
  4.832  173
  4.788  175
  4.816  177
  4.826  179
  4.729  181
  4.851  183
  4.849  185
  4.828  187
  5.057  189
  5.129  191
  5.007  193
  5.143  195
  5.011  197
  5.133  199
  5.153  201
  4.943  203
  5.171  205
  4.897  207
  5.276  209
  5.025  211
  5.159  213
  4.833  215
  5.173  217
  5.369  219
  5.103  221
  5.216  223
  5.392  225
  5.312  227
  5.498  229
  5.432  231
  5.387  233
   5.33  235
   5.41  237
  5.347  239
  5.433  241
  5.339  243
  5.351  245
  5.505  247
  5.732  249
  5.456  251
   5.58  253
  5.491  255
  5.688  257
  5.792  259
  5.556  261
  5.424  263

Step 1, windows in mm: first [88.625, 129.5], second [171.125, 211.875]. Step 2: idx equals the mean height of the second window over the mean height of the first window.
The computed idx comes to 1.1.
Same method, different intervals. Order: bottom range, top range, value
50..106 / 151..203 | 1.10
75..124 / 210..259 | 1.20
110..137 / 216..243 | 1.21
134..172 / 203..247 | 1.13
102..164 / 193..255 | 1.16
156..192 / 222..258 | 1.14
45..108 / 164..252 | 1.16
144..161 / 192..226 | 1.09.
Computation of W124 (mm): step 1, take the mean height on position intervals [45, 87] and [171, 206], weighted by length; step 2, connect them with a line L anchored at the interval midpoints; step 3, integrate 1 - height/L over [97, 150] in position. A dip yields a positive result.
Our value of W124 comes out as 1.2 mm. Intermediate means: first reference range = 4.29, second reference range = 4.95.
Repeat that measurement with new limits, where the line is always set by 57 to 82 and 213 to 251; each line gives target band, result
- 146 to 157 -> 0.1 mm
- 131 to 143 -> 0.3 mm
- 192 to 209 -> 0.2 mm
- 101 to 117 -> 0.2 mm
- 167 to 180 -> 0.3 mm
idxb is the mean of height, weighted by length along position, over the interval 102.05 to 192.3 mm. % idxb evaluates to 4.62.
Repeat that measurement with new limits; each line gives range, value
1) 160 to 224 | 4.96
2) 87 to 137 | 4.51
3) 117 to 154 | 4.55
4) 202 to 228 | 5.14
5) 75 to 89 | 4.4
